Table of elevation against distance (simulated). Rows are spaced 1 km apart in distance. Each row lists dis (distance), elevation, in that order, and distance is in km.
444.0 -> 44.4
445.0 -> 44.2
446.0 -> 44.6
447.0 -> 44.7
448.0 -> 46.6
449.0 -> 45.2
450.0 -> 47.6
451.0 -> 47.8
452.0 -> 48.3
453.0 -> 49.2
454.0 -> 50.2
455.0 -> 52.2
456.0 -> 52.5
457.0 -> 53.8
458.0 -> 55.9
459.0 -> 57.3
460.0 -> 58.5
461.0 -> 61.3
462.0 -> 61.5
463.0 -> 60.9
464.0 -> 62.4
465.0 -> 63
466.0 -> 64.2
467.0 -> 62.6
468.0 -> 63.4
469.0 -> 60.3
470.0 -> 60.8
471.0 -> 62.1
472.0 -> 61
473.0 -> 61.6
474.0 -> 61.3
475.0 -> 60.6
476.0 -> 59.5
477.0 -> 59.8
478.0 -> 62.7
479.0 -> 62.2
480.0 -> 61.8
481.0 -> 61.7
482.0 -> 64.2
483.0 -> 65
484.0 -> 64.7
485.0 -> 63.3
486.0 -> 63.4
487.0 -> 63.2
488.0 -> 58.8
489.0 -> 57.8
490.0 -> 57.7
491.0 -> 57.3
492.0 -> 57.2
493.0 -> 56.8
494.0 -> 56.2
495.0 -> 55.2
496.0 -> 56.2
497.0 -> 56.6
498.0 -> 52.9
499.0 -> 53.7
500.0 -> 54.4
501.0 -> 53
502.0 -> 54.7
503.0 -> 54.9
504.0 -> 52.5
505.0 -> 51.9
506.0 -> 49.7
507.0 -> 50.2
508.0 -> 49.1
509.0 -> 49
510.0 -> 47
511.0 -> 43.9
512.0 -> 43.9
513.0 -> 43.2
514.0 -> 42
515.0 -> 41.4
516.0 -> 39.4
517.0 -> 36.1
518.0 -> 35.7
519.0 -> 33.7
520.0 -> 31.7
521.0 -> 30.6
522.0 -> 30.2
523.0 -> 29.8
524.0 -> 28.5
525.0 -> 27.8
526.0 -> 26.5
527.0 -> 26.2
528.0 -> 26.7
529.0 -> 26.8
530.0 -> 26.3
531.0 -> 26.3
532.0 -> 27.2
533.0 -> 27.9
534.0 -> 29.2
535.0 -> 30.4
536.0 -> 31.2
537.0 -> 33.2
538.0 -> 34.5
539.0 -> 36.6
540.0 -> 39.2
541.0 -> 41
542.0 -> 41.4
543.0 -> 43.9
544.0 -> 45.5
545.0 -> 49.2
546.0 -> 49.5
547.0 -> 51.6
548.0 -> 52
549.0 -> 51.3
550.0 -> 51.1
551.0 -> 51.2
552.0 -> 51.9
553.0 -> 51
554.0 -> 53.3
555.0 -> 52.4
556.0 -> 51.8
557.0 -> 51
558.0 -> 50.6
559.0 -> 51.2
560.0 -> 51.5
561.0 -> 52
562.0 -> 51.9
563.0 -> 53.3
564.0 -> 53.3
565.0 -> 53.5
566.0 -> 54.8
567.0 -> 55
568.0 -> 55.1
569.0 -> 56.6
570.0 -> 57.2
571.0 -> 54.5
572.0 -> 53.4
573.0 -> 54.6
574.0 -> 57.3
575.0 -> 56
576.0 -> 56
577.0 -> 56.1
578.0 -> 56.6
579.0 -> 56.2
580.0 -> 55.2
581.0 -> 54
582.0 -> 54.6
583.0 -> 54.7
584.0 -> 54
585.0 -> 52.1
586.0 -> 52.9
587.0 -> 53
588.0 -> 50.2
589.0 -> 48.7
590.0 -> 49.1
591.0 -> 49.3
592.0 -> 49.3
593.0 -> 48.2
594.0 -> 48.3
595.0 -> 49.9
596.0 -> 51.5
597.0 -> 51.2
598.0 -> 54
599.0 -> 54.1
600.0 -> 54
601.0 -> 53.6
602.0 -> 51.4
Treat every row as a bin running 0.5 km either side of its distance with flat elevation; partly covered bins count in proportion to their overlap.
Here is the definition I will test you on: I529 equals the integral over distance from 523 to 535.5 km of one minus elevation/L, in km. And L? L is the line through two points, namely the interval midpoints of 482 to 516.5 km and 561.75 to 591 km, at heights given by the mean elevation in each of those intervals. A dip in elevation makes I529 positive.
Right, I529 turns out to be 6.09 km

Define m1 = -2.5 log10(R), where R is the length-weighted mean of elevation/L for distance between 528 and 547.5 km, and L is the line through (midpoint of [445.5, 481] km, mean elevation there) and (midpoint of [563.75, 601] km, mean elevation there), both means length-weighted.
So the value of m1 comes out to 0.45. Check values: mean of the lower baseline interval 56.9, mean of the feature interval 36.1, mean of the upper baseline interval 53.4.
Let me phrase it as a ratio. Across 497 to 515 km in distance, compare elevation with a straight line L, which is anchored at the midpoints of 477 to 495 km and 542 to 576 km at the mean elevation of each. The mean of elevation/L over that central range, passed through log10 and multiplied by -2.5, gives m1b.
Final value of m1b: 0.17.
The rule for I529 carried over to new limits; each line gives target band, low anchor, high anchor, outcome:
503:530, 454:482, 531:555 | 5.8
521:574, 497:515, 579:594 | 7.7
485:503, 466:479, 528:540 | -2.3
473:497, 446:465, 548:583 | -3.1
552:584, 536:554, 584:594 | -4.0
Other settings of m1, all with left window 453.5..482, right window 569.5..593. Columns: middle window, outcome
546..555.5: 0.07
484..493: -0.02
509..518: 0.33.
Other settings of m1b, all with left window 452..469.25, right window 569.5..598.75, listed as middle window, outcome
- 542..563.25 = 0.077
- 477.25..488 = -0.107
